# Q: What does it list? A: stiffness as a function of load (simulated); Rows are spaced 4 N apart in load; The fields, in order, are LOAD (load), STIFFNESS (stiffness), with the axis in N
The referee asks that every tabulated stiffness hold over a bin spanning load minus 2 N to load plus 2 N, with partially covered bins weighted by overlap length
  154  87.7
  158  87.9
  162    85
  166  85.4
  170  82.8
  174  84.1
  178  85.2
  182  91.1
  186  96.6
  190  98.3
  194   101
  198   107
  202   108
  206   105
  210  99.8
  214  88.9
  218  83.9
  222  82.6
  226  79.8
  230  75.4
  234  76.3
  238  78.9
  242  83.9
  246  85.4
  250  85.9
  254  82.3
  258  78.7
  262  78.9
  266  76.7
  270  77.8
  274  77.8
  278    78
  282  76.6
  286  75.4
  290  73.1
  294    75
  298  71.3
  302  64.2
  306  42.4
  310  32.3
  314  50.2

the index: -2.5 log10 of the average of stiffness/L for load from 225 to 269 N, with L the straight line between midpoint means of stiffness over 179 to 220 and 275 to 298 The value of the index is 0.07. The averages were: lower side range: 97.6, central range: 80.2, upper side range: 75.3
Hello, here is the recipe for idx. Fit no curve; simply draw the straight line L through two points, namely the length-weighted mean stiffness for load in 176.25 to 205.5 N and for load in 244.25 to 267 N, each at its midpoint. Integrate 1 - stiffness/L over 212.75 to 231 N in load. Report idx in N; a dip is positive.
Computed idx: 1.7 N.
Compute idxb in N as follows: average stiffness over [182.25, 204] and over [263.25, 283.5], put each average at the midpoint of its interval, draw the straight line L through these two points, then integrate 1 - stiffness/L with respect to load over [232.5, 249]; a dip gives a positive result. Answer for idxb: 1.04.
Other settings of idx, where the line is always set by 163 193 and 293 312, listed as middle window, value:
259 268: -1.5 N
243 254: -2.2 N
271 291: -4.7 N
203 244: -4.6 N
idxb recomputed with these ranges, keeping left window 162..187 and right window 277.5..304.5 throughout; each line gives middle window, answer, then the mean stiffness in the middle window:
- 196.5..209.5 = -3.49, 106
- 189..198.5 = -1.93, 102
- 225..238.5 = 0.44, 77.3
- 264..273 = -0.24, 77.3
